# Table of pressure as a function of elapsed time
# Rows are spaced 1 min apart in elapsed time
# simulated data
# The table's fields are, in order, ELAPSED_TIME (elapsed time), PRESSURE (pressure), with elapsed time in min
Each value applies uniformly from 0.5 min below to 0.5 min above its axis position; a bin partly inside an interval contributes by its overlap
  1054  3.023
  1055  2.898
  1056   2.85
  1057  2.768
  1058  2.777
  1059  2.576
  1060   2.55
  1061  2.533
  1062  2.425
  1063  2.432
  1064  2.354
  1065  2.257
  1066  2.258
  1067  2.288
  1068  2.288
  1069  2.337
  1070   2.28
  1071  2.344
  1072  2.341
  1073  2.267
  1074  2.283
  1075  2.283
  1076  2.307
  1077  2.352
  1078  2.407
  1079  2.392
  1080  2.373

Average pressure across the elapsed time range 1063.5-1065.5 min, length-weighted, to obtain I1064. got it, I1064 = 2.31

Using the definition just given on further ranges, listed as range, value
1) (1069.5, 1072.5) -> 2.32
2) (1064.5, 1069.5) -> 2.29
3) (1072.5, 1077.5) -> 2.3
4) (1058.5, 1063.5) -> 2.5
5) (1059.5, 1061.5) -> 2.54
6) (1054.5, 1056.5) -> 2.87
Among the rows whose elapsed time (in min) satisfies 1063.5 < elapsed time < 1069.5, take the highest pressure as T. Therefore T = 2.354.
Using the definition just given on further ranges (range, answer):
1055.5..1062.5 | 2.85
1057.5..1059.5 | 2.777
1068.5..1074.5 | 2.344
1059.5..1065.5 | 2.55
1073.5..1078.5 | 2.407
